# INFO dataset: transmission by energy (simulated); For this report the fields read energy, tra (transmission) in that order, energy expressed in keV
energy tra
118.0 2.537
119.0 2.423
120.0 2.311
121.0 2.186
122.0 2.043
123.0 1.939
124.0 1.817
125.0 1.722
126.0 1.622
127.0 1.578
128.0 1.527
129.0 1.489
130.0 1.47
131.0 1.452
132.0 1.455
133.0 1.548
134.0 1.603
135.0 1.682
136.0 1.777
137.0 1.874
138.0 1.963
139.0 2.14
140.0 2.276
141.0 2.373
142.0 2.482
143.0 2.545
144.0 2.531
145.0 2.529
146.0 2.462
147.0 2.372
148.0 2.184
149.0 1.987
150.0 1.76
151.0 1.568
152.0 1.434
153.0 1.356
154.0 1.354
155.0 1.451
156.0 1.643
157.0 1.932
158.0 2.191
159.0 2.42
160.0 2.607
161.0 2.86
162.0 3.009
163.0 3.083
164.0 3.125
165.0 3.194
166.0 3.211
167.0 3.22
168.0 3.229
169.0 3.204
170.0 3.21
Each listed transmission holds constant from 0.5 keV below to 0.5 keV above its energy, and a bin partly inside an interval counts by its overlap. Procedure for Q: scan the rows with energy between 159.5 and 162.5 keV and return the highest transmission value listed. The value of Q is 3.009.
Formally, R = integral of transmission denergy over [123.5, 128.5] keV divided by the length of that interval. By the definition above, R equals 1.65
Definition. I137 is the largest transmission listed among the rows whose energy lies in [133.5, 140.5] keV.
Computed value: 2.276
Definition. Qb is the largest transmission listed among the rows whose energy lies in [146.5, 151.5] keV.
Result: 2.372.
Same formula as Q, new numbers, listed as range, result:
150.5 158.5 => 2.191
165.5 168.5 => 3.229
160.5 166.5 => 3.211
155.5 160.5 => 2.607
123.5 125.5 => 1.817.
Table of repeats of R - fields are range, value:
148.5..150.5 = 1.87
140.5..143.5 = 2.47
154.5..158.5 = 1.8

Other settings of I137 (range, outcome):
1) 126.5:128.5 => 1.578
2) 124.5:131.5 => 1.722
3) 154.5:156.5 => 1.643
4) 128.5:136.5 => 1.777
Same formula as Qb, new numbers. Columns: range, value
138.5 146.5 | 2.545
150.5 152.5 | 1.568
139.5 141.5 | 2.373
